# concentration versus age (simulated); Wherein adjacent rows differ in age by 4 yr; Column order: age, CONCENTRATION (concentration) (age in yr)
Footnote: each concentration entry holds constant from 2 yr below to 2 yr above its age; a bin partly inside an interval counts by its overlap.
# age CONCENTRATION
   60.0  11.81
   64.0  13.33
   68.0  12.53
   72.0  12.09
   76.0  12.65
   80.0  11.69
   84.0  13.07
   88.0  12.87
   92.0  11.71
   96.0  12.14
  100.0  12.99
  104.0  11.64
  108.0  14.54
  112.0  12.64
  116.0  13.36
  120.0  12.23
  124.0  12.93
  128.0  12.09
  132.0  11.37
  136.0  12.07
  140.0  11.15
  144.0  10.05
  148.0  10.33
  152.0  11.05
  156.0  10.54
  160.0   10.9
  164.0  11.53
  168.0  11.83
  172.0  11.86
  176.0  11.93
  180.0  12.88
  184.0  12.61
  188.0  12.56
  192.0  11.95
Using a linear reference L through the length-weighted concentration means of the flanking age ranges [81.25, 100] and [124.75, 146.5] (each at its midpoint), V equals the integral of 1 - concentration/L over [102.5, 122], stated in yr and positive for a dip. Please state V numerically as -1.5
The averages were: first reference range 12.5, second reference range 11.4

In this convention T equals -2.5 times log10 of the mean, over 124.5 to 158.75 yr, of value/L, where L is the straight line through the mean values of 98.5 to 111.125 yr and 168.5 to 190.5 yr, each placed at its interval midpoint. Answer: 0.14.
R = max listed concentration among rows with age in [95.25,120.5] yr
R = 14.54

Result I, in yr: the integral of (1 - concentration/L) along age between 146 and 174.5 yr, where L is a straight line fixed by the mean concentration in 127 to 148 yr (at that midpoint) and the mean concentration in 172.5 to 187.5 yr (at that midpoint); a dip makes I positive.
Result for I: 1.7 yr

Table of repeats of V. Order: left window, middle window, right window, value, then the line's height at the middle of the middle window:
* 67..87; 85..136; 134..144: -3.12 yr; 11.8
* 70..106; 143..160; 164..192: 2.32 yr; 12.2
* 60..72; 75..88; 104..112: 0.36 yr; 12.9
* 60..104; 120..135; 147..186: -0.21 yr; 12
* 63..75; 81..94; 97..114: 0.27 yr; 12.8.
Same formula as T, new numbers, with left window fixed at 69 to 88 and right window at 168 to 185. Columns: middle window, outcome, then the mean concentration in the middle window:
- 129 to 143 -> 0.08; 11.5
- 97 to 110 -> -0.05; 13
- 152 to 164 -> 0.13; 10.9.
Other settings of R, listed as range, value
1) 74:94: 13.07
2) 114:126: 13.36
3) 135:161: 12.07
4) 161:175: 11.86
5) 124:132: 12.93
